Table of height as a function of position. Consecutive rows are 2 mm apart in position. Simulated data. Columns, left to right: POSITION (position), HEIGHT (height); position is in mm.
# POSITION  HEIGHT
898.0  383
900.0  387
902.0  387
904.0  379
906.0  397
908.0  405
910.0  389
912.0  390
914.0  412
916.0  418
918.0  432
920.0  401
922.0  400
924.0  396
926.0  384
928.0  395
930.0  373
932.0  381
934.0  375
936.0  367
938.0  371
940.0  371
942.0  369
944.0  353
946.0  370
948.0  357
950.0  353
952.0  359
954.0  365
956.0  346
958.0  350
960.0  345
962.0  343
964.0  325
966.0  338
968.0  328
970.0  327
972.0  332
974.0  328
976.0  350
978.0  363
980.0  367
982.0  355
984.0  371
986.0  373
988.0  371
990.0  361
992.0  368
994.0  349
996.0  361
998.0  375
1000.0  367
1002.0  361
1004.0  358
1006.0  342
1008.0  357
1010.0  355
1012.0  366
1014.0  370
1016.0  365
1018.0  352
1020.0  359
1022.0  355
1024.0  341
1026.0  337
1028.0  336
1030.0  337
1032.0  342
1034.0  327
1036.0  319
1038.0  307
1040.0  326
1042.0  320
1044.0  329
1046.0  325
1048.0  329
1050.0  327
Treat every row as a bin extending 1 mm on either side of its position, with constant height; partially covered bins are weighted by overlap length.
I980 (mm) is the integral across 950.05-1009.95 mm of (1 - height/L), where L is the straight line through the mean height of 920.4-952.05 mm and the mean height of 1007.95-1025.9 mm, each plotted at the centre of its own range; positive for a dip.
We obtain 1.93 mm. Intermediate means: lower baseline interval 374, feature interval 353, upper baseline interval 357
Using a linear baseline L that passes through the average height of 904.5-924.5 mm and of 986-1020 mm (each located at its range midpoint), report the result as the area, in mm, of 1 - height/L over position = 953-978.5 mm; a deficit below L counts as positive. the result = 2.6 mm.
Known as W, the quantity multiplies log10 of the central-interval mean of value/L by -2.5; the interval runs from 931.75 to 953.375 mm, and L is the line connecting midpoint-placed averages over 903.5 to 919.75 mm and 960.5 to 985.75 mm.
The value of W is 0.025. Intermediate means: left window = 403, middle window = 365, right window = 345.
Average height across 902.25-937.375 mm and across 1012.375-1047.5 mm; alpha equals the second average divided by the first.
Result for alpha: 0.86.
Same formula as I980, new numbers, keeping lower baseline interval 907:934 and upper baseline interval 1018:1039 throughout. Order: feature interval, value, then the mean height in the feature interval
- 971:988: 0.4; 356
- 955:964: 0.8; 344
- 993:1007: -0.2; 359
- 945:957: 0.7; 358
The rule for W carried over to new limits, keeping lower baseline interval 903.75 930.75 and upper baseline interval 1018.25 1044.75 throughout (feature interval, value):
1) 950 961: 0.072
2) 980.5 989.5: -0.020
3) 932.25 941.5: 0.045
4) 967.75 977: 0.106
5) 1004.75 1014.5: -0.034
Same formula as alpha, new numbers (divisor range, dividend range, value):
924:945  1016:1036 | 0.91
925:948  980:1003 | 0.98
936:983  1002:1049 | 0.97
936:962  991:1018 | 1.01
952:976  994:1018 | 1.06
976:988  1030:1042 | 0.89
